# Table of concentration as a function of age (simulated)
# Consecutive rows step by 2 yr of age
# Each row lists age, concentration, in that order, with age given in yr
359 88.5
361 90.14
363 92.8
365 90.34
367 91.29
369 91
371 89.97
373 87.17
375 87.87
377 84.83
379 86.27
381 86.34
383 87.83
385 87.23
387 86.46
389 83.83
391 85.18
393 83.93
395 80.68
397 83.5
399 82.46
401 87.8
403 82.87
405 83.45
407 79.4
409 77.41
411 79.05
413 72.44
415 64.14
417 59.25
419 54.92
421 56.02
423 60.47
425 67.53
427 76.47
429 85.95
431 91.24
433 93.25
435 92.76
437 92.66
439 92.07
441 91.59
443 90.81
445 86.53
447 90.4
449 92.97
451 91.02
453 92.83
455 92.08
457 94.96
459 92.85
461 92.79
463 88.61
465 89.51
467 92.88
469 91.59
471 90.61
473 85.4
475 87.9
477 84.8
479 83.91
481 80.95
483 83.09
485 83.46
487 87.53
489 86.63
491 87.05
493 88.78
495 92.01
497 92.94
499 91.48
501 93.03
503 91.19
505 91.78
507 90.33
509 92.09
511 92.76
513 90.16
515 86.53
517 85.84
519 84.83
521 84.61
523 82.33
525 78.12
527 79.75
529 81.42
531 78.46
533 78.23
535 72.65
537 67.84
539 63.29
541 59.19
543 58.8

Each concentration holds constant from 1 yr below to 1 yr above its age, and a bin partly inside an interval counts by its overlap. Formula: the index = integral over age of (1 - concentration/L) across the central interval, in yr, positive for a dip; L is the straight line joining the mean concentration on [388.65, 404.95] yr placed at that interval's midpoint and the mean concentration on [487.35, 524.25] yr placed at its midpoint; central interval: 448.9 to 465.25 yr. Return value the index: -1.0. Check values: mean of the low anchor 83.8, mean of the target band 92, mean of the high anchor 89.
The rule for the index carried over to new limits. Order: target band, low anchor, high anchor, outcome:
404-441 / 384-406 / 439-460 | 4.7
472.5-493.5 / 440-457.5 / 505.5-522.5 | 1.0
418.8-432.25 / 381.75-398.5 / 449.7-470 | 2.5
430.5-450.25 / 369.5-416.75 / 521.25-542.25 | -2.9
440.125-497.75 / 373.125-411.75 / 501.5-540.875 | -4.2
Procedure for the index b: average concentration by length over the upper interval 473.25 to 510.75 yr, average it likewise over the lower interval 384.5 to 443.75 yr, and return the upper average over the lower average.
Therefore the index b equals 1.1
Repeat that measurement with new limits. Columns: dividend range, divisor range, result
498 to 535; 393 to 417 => 1.09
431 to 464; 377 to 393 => 1.07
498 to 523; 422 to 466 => 1.01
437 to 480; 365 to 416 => 1.08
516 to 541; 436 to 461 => 0.84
